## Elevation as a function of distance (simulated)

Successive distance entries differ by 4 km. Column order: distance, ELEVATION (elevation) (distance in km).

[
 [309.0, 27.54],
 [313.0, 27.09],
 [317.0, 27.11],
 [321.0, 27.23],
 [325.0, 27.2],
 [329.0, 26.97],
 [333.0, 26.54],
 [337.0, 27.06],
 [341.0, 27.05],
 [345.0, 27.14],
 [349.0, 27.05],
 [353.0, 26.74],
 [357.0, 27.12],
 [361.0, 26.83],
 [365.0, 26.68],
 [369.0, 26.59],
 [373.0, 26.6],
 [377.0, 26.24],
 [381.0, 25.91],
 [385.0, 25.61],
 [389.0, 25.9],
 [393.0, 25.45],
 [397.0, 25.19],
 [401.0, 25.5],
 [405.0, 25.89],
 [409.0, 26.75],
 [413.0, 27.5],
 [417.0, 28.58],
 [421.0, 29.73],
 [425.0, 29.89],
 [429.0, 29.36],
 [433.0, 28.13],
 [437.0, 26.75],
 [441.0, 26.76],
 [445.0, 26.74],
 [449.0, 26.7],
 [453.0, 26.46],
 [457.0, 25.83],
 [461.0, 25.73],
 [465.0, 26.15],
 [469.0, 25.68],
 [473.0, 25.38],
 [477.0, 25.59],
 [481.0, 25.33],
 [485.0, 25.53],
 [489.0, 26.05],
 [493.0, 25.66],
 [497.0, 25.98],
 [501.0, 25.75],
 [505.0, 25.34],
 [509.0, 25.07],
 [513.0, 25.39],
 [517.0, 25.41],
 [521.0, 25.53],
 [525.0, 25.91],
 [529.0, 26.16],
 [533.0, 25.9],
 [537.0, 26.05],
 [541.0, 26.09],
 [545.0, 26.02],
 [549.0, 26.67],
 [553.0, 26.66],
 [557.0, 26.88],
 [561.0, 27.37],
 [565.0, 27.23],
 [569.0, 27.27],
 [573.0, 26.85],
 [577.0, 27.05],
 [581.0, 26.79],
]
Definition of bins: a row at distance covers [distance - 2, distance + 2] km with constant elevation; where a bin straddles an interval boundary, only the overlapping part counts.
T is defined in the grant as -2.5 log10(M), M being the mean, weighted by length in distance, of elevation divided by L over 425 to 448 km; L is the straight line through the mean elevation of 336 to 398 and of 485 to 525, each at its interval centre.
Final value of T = -0.07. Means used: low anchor 26.5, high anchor 25.6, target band 27.7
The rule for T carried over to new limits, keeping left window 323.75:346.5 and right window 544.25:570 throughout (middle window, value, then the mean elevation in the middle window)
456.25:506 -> 0.051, 25.7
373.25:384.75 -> 0.036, 26.1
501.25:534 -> 0.055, 25.6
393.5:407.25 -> 0.059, 25.5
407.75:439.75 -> -0.055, 28.3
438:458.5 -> 0.017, 26.5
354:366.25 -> 0.004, 26.9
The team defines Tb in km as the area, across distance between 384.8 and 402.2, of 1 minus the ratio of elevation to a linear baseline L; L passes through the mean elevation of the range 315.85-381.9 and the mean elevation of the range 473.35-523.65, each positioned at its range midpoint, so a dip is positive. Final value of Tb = 0.6 km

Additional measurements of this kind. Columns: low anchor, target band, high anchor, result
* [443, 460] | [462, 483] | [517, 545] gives 0.51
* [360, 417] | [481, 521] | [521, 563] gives 1.14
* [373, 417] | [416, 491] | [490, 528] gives -2.83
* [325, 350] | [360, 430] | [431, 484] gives -0.65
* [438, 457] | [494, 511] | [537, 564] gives 0.67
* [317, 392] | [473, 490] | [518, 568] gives 0.58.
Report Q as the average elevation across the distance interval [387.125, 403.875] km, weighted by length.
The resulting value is 25.5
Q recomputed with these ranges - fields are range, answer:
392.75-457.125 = 27.2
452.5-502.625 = 25.8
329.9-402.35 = 26.4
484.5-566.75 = 26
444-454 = 26.6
